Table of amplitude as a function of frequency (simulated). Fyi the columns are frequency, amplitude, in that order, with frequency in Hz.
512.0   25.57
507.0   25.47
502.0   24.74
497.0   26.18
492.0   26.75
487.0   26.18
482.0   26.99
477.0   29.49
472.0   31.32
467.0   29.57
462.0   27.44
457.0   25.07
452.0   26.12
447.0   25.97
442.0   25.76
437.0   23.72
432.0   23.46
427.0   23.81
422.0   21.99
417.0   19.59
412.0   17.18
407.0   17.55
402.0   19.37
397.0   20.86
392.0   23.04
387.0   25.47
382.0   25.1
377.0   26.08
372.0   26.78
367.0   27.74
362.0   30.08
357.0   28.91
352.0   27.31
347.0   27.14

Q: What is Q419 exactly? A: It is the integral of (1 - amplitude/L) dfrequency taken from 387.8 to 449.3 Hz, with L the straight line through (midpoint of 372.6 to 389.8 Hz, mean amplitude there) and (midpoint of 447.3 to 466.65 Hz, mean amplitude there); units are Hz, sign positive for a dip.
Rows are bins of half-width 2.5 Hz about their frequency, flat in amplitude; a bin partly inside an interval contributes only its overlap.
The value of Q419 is 9.8 Hz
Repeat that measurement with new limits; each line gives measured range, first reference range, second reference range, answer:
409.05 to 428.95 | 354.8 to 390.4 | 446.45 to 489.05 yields 5.00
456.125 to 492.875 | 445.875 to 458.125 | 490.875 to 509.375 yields -3.26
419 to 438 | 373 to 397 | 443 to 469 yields 2.05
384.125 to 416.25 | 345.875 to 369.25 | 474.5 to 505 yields 8.35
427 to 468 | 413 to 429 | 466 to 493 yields -1.86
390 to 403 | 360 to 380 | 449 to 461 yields 2.79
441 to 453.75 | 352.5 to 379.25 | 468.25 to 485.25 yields 1.26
